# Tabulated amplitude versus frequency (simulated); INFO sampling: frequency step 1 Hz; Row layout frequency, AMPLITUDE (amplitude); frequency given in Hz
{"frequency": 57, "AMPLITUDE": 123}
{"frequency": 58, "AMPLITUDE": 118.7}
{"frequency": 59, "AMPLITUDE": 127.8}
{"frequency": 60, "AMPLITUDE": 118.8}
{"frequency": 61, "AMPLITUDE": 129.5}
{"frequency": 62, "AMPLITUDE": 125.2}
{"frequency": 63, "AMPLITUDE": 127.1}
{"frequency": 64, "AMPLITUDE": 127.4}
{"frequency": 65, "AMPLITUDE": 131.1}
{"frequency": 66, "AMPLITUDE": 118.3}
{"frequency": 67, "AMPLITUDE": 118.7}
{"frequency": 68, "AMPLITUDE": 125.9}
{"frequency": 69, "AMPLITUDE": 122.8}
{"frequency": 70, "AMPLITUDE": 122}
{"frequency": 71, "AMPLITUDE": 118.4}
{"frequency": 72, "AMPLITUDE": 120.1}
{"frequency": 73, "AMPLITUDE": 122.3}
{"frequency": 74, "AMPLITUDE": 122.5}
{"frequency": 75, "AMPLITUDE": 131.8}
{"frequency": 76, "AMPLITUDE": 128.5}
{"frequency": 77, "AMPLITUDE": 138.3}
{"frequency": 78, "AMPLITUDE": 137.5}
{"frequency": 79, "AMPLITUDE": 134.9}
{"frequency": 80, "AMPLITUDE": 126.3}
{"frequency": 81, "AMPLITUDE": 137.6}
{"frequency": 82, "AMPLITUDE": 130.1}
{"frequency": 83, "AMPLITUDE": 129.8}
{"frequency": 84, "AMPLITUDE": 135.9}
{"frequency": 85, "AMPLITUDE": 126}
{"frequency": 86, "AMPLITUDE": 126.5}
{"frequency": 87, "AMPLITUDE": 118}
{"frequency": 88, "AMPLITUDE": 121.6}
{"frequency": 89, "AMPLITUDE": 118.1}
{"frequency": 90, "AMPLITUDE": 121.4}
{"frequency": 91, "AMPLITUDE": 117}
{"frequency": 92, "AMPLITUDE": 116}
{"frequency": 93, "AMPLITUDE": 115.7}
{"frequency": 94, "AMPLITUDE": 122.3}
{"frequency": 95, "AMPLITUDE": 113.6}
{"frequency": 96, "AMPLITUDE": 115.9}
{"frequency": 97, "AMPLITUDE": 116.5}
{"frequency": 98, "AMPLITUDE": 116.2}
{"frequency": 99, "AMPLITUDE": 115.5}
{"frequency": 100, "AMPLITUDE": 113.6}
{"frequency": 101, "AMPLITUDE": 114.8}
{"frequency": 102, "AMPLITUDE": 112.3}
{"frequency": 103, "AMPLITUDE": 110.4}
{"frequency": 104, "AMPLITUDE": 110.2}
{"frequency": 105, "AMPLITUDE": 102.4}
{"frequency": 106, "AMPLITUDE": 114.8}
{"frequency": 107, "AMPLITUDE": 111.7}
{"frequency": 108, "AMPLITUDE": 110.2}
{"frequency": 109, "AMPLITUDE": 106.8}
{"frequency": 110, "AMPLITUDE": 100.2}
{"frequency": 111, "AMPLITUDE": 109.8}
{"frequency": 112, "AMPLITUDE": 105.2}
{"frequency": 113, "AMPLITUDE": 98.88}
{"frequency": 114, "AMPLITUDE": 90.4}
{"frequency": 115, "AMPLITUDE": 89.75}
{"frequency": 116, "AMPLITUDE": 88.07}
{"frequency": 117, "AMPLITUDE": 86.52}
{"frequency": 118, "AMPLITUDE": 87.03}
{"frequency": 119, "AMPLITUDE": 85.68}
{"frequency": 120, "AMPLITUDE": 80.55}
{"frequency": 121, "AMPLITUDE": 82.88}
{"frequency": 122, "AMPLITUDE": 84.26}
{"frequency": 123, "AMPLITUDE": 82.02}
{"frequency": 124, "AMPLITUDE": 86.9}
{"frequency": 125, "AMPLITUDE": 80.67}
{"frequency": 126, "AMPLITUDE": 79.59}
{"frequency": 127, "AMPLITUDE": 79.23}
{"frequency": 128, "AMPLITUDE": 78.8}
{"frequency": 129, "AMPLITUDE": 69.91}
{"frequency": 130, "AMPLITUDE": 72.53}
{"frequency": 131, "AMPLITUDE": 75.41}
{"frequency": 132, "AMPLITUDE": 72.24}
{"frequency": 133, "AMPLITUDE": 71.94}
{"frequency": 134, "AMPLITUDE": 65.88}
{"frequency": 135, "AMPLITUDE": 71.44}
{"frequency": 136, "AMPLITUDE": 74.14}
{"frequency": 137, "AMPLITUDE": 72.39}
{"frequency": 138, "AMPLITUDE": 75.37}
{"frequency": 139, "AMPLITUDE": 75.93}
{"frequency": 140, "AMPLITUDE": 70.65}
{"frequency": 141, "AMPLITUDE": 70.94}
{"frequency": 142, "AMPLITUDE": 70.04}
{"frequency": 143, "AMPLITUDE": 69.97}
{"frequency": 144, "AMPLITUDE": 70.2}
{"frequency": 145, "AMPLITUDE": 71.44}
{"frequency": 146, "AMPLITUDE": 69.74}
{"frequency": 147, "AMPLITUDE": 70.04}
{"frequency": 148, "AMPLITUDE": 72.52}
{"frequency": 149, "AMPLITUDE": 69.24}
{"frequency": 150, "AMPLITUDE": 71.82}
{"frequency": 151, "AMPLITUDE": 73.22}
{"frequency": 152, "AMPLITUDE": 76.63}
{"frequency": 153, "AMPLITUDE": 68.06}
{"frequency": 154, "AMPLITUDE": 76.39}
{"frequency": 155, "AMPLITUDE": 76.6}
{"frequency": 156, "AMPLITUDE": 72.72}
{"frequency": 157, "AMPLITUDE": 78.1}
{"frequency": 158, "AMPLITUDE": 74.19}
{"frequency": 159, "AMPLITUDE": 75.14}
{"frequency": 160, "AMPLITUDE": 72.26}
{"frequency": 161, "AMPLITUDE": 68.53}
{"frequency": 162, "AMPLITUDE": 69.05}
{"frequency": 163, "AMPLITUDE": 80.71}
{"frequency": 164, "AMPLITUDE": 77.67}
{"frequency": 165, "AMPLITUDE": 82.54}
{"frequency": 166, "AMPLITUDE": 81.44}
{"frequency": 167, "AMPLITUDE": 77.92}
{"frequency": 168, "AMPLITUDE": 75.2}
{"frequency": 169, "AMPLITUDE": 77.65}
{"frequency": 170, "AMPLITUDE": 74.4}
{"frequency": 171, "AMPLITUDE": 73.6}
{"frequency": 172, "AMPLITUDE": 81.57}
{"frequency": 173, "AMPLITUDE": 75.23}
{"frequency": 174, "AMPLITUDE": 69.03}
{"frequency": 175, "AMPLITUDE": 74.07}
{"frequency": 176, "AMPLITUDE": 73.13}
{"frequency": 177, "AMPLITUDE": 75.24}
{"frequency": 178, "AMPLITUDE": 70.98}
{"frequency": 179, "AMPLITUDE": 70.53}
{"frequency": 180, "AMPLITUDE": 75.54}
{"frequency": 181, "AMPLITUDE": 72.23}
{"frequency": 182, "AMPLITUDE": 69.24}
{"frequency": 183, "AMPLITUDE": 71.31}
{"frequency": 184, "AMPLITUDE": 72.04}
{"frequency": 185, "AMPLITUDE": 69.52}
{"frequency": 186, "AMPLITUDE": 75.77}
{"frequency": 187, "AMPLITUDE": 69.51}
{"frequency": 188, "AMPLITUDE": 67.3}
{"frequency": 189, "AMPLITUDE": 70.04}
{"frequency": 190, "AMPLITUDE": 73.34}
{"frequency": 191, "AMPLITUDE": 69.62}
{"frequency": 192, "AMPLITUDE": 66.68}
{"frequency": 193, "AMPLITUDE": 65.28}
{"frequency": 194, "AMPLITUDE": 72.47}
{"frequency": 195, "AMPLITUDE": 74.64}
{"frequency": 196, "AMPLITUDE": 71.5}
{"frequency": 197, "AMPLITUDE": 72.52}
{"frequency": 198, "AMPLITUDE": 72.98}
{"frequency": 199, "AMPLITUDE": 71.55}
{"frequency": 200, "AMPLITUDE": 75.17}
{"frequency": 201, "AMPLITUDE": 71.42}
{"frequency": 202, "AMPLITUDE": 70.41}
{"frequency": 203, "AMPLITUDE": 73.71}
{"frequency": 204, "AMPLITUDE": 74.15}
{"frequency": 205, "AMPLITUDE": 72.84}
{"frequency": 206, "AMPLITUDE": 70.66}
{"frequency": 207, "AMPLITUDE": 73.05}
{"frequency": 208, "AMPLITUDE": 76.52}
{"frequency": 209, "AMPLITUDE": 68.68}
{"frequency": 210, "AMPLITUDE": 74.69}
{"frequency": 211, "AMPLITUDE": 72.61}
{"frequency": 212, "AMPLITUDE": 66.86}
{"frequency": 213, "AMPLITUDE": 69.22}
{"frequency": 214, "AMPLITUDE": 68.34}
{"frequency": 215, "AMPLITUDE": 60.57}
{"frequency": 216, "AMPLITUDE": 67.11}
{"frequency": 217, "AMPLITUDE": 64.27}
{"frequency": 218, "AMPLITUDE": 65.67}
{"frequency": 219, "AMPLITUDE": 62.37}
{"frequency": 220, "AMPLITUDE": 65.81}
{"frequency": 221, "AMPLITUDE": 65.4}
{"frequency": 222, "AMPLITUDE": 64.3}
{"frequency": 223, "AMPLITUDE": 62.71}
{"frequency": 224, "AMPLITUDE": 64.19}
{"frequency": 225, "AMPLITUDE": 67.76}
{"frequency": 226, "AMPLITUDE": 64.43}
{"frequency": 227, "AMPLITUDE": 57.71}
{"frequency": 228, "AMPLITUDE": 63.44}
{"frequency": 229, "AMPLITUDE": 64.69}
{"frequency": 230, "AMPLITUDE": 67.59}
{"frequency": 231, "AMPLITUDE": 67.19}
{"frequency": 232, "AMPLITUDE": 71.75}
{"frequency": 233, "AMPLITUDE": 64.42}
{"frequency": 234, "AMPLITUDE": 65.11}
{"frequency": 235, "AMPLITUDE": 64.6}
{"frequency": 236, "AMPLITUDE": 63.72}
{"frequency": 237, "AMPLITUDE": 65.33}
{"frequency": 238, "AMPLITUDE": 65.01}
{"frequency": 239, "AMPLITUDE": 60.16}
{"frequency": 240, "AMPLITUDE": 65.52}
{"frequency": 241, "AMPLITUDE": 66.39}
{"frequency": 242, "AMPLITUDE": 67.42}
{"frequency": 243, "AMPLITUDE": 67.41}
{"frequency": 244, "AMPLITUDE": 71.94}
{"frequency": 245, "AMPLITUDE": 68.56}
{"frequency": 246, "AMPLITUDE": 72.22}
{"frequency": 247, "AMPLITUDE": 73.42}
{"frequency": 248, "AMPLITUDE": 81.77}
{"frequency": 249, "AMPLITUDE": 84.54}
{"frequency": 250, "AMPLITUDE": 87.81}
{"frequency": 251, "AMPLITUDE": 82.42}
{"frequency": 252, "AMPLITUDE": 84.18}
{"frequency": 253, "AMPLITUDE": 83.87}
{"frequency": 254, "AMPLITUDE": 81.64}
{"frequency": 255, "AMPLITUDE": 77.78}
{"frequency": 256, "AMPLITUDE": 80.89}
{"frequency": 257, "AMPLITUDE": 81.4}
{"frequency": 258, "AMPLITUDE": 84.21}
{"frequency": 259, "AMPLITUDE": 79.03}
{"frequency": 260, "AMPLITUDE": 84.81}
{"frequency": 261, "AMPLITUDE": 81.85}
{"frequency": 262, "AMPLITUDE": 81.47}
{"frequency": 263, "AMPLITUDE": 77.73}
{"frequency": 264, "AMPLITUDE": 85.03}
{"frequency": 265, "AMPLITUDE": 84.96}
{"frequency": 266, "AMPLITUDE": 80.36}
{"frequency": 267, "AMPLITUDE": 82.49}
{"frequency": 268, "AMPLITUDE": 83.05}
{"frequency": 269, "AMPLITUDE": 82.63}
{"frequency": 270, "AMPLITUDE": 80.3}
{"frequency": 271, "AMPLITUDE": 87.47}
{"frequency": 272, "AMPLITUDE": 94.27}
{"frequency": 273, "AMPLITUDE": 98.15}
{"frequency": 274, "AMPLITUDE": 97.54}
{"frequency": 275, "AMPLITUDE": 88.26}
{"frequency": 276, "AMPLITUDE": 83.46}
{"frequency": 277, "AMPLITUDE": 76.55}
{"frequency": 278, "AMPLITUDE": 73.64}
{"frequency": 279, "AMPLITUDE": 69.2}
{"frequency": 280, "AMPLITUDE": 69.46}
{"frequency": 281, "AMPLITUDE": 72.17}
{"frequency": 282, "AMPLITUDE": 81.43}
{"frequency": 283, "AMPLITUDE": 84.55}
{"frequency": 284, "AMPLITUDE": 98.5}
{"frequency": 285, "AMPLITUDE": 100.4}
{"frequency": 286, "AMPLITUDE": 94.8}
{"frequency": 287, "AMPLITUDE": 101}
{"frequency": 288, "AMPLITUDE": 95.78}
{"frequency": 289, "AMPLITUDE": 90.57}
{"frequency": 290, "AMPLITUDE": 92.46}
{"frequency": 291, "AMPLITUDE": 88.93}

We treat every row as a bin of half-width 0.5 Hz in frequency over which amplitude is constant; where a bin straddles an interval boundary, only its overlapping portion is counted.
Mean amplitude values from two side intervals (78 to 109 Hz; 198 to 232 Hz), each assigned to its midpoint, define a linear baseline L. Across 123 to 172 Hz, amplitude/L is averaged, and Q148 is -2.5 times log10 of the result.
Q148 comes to 0.28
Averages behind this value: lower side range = 119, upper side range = 68.2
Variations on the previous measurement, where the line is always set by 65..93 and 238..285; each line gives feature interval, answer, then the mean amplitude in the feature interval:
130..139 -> 0.47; 72.6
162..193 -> 0.34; 73.6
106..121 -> 0.21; 96.6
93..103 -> 0.05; 115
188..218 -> 0.32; 70.6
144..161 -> 0.42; 72.8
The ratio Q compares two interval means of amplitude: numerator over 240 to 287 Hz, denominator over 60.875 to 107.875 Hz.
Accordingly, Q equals 0.67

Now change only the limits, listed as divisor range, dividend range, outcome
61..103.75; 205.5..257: 0.57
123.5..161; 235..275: 1.07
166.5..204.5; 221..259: 0.98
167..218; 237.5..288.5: 1.13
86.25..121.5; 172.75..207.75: 0.67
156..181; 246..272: 1.10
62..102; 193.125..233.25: 0.56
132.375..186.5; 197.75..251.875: 0.94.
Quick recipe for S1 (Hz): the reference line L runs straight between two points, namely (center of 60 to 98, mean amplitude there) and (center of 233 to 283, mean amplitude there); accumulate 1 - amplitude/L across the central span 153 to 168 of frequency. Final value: 4.0 Hz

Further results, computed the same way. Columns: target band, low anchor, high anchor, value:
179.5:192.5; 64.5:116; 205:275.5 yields 2.73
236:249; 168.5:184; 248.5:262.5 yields 1.91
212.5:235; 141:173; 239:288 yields 3.89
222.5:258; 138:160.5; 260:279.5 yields 4.38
